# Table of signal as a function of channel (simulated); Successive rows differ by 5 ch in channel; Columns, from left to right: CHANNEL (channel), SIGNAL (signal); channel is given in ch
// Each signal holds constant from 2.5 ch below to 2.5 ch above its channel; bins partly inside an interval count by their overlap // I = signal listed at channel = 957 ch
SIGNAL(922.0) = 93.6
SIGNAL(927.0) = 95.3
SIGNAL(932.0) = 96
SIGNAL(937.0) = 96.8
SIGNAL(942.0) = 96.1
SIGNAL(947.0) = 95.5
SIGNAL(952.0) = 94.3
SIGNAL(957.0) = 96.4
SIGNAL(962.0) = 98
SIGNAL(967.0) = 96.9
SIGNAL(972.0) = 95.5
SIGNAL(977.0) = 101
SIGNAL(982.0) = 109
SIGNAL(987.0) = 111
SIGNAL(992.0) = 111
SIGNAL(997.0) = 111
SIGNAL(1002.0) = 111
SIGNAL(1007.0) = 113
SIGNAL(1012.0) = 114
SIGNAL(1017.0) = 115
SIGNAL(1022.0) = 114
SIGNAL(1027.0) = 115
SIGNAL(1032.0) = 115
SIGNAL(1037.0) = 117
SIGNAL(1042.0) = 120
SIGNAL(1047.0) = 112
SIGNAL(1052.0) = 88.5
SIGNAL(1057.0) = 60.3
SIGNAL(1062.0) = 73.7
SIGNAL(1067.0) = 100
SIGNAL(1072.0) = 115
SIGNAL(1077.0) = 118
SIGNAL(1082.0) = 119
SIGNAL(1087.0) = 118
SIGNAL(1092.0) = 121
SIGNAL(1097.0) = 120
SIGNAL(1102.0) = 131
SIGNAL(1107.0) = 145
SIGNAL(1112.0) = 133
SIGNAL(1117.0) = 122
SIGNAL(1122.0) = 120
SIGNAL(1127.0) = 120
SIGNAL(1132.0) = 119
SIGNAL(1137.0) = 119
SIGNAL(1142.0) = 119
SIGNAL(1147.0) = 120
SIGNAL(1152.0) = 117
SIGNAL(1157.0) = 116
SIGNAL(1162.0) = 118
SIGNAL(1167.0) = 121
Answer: 96.4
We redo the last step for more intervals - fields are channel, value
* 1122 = 120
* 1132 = 119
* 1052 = 88.5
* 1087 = 118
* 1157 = 116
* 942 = 96.1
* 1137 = 119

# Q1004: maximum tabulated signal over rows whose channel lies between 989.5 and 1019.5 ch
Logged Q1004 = 115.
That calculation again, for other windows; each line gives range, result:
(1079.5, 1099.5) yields 121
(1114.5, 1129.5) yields 122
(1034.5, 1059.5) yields 120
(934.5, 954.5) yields 96.8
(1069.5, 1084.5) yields 119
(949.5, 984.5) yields 109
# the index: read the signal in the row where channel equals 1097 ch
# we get 120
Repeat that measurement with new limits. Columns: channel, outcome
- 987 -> 111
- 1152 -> 117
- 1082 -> 119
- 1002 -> 111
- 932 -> 96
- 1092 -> 121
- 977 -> 101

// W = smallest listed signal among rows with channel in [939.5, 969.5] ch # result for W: 94.3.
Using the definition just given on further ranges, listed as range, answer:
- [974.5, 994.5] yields 101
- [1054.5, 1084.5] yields 60.3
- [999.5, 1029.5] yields 111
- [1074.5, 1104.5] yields 118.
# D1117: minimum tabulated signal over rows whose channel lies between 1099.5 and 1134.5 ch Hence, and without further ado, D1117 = 119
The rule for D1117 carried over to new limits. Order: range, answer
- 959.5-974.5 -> 95.5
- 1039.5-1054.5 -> 88.5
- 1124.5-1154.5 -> 117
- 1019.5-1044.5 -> 114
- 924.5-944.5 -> 95.3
